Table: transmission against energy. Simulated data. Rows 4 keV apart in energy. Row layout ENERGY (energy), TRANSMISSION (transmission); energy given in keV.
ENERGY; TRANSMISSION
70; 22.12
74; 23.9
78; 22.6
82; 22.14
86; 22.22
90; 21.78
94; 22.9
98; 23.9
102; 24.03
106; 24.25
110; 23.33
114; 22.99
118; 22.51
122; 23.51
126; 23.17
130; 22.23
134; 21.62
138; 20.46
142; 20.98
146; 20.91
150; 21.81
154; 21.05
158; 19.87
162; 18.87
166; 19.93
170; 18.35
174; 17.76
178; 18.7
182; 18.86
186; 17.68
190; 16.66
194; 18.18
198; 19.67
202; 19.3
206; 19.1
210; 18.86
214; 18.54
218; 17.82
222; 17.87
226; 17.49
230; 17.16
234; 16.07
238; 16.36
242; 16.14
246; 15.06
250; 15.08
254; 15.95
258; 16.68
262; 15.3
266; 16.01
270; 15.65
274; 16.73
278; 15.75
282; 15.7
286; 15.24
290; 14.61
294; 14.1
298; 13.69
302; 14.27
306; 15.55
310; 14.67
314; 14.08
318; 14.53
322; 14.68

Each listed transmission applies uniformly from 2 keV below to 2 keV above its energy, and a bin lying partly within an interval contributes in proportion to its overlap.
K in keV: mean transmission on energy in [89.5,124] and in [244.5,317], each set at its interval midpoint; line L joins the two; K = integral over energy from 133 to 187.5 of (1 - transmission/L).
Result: 2.8 keV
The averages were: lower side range 23.3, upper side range 15.2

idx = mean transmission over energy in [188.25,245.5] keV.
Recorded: 17.7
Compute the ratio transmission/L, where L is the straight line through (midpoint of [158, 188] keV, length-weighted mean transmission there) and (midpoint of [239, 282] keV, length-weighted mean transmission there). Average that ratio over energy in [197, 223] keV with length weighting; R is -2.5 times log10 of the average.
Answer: -0.075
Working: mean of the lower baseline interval 18.7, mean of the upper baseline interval 15.8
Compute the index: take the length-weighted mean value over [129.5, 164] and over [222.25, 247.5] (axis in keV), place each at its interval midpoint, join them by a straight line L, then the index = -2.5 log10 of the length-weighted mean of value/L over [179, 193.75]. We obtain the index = 0.06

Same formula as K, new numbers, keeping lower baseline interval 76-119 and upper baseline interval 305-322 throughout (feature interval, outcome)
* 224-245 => 1.3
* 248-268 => 1.2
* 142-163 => 0.2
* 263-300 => 1.5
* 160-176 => 1.2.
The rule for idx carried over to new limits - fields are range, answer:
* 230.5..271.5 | 15.9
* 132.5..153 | 21.1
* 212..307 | 16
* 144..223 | 19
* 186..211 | 18.5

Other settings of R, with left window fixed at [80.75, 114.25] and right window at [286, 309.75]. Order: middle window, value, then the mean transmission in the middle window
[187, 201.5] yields 0.04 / 18.3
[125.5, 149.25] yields 0.00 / 21.5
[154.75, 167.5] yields 0.04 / 19.7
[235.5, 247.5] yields 0.07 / 15.9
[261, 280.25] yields -0.02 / 15.9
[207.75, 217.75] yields -0.02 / 18.6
